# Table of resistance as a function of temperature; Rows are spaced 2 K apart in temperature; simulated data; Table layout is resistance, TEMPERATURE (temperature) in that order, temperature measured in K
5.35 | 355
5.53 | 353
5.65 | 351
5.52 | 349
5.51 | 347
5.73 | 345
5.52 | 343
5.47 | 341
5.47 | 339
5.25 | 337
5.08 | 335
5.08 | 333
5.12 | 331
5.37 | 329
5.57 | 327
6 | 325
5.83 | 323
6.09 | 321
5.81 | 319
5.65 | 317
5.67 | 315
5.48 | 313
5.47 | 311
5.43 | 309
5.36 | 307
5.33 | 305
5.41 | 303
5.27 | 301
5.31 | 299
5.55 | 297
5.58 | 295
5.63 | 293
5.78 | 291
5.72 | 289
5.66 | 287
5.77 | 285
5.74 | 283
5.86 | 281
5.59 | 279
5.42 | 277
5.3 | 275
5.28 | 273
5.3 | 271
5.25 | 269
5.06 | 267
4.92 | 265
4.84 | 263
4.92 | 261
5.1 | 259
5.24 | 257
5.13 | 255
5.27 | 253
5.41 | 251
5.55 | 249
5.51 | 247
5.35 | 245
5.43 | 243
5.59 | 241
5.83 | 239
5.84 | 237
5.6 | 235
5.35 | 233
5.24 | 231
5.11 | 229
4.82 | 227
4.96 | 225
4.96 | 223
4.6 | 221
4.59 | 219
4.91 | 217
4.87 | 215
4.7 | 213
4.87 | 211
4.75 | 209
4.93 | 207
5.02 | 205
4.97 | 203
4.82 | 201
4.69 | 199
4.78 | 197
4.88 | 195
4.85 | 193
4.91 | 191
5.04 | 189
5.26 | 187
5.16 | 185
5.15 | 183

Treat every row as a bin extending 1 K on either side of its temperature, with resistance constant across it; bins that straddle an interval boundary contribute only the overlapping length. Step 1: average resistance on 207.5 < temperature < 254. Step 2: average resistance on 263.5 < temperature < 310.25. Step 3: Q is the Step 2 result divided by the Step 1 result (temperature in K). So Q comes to 1.05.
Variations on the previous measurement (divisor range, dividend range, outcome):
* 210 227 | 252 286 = 1.10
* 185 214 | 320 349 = 1.12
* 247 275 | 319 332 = 1.09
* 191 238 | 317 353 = 1.12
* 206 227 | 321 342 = 1.13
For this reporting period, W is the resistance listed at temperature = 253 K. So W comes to 5.27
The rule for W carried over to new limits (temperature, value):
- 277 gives 5.42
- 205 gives 5.02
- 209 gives 4.75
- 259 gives 5.1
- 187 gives 5.26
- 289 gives 5.72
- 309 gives 5.43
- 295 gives 5.58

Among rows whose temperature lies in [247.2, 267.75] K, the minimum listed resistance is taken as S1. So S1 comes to 4.84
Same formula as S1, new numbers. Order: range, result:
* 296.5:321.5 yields 5.27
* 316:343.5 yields 5.08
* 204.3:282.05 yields 4.59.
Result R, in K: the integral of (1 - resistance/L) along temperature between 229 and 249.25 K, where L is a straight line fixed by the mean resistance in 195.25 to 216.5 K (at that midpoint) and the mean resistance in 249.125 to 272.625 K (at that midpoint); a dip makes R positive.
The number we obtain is -1.9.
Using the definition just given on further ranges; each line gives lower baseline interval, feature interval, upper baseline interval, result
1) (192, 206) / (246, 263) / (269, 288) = 0.27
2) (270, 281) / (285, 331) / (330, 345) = -1.87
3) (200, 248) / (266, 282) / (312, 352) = -0.22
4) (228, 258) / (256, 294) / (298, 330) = 0.72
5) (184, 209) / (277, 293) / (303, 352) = -1.13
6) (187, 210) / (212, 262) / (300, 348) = -1.13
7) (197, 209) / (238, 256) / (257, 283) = -1.16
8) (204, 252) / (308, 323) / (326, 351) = -0.89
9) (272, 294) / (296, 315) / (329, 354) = 0.41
